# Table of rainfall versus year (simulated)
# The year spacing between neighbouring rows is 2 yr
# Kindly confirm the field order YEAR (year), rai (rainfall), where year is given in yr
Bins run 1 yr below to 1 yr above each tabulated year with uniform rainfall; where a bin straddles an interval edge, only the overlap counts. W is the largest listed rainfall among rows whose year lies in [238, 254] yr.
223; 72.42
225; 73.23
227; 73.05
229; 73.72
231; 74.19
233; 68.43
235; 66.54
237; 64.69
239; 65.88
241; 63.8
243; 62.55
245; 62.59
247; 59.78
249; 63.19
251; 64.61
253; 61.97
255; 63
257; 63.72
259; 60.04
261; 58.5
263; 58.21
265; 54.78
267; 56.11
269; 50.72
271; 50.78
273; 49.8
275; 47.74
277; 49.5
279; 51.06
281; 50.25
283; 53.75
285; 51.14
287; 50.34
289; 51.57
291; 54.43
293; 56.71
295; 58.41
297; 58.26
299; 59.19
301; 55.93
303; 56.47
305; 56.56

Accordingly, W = 65.88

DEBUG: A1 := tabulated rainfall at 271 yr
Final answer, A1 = 50.78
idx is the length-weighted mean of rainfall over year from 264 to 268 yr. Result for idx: 55.4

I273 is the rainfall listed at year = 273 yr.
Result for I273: 49.8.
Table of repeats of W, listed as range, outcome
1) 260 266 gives 58.5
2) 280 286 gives 53.75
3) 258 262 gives 60.04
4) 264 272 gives 56.11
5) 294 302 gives 59.19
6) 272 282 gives 51.06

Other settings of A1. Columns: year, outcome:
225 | 73.23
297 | 58.26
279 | 51.06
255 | 63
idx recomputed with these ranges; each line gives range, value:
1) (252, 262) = 61.4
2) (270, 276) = 49.4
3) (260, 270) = 55.7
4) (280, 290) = 51.4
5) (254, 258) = 63.4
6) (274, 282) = 49.6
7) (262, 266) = 56.5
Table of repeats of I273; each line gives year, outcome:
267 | 56.11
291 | 54.43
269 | 50.72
